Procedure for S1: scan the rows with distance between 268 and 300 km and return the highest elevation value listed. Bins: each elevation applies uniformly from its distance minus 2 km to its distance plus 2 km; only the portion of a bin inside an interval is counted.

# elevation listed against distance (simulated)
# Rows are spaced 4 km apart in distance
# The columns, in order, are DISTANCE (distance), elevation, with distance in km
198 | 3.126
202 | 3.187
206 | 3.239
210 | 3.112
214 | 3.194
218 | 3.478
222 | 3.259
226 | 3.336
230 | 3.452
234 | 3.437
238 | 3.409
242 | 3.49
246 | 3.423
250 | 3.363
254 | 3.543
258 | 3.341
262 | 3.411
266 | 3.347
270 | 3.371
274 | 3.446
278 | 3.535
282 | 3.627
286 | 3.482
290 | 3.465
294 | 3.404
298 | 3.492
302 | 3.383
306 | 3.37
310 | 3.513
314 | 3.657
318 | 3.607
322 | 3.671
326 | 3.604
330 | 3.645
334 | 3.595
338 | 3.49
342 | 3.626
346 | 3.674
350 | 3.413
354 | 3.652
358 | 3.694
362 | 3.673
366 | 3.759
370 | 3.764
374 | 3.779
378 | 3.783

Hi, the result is 3.627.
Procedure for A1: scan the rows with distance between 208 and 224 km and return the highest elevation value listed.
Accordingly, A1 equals 3.478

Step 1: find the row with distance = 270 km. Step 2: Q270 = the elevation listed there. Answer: 3.371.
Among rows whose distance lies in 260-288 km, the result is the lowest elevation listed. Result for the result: 3.347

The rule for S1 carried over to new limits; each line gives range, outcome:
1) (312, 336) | 3.671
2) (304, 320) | 3.657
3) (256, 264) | 3.411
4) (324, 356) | 3.674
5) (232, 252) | 3.49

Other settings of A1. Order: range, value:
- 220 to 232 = 3.452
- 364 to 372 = 3.764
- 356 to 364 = 3.694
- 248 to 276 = 3.543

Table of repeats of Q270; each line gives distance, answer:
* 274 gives 3.446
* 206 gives 3.239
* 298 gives 3.492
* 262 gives 3.411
